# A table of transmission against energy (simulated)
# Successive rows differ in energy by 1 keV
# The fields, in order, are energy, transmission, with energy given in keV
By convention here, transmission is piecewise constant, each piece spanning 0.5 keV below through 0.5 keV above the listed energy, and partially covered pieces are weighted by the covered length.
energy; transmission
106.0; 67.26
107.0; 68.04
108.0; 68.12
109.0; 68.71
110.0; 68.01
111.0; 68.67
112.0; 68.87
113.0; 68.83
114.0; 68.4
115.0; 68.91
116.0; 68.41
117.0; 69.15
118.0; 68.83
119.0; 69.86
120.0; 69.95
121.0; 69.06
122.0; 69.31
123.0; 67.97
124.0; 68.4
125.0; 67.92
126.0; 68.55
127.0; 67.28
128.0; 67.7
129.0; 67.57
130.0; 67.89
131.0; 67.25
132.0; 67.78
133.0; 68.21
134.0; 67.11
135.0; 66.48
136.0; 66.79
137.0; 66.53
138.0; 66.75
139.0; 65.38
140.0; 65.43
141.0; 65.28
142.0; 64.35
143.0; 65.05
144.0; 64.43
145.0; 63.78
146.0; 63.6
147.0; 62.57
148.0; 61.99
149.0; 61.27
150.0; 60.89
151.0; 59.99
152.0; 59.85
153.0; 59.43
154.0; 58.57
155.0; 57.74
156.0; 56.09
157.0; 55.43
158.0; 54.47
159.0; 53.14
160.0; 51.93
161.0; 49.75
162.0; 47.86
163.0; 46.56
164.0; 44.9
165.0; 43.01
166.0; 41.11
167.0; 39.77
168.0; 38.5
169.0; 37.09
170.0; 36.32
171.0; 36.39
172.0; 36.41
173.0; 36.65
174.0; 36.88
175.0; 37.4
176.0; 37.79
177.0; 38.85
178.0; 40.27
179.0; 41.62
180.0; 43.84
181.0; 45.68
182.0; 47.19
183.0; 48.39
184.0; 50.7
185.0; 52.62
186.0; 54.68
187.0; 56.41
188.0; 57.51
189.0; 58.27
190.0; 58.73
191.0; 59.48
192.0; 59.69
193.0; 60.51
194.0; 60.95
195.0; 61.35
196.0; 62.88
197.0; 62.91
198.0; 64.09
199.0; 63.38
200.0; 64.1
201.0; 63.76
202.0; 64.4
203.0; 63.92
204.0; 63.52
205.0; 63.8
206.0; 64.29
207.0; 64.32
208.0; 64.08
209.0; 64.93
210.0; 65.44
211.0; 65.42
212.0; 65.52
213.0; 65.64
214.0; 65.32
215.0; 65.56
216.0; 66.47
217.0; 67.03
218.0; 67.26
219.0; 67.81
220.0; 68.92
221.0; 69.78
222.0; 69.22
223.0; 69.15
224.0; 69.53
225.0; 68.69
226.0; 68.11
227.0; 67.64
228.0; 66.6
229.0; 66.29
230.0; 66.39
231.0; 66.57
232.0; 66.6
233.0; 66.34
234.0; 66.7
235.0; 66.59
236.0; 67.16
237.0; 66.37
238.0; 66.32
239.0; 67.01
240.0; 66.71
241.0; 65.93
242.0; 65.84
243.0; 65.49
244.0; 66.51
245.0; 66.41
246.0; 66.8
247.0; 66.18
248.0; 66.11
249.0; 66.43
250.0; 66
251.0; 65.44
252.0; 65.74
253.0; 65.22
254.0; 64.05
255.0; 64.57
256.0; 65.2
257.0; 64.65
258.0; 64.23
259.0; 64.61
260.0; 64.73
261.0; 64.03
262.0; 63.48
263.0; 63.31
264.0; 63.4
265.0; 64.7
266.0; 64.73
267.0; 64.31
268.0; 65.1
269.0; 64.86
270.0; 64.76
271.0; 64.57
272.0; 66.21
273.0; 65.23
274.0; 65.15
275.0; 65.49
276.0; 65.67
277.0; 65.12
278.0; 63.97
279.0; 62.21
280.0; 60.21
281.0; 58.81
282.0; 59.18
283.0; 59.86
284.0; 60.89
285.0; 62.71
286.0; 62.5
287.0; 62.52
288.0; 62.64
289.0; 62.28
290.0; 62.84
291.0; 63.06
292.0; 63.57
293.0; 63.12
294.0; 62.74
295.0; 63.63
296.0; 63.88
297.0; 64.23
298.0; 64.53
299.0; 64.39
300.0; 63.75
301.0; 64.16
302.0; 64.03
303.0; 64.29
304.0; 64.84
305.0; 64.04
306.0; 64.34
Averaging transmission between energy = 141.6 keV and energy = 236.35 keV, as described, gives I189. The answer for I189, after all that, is 57.7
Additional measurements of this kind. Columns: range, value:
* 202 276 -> 65.8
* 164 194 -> 46.2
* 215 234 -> 67.6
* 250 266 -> 64.5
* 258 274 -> 64.5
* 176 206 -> 56.2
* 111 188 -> 57.1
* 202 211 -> 64.4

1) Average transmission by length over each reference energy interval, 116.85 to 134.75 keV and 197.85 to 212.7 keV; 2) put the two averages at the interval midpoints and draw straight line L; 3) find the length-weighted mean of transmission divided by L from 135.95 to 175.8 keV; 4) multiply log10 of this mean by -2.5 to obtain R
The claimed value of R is 0.249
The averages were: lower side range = 68.3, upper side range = 64.4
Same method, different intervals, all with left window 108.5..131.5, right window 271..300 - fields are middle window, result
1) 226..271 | -0.02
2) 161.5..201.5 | 0.32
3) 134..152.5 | 0.06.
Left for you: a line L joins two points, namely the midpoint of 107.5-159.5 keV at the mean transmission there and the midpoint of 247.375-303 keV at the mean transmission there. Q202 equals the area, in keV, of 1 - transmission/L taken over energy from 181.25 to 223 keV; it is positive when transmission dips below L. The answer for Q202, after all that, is 1.54 keV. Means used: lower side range 65.2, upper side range 63.9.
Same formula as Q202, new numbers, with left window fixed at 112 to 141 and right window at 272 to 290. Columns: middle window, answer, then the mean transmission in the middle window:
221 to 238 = -0.8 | 67.4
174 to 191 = 4.6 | 48.1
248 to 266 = -0.3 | 64.7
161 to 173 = 4.6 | 40.9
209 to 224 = -0.5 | 67.1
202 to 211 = 0.1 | 64.4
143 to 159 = 1.7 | 59.9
